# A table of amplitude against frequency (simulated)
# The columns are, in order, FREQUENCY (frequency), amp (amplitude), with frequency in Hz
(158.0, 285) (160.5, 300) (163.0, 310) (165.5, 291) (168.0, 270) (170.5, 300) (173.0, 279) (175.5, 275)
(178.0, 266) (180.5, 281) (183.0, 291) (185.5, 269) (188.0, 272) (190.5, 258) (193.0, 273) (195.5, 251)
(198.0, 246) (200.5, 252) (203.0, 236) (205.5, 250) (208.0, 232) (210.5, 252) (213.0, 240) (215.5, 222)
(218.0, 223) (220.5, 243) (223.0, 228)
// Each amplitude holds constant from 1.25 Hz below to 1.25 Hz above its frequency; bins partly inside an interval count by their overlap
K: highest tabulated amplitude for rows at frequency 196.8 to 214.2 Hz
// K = 252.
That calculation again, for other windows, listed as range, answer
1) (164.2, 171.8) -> 300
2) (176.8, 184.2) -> 291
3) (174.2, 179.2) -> 275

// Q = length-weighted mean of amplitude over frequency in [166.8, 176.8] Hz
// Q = 281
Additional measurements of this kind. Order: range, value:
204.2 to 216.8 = 239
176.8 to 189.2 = 276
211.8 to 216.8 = 231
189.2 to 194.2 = 265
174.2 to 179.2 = 271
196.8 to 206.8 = 246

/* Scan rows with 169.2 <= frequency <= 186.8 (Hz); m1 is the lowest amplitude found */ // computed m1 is 266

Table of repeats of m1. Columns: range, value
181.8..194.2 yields 258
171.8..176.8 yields 275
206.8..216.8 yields 222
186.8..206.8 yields 236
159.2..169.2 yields 270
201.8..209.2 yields 232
